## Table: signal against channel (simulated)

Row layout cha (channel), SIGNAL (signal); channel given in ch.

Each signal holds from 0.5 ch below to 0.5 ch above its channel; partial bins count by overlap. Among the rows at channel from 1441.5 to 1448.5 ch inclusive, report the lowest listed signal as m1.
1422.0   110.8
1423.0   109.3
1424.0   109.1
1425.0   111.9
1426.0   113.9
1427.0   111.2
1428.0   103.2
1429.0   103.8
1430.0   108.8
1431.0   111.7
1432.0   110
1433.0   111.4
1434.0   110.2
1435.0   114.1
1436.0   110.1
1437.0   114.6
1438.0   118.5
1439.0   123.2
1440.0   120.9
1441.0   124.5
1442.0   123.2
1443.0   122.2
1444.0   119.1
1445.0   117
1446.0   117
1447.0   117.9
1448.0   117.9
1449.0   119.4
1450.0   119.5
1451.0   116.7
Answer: 117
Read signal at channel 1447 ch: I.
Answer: 117.9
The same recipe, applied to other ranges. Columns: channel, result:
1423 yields 109.3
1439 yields 123.2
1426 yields 113.9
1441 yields 124.5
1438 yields 118.5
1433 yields 111.4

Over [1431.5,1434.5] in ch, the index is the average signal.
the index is 111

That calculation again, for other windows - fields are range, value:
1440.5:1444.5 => 122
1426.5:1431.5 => 108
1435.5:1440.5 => 117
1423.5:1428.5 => 110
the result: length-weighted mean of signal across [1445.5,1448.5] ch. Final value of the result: 118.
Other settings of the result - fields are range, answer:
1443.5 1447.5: 118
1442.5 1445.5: 119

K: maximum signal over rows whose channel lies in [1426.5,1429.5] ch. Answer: 111.2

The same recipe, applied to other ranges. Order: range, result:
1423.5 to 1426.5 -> 113.9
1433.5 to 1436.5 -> 114.1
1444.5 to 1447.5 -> 117.9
